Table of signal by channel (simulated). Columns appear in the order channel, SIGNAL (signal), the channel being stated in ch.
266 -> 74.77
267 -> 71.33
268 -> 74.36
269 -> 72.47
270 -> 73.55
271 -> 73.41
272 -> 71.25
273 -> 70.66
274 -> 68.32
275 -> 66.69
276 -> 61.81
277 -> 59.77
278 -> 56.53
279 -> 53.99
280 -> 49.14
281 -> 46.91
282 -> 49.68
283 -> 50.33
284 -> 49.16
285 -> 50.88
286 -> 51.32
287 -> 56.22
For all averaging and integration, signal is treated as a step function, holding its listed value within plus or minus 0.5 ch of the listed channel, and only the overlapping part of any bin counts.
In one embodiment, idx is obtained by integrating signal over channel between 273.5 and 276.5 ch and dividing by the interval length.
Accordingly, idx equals 65.6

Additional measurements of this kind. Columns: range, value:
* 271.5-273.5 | 71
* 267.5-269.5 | 73.4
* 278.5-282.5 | 49.9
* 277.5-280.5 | 53.2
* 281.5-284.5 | 49.7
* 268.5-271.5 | 73.1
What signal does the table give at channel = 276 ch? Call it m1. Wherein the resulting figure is 61.81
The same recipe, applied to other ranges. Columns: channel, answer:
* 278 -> 56.53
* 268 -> 74.36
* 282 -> 49.68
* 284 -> 49.16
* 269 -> 72.47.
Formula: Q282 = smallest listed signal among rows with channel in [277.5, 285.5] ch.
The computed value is 46.91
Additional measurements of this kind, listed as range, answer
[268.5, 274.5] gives 68.32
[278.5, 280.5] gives 49.14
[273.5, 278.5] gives 56.53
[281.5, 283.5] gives 49.68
